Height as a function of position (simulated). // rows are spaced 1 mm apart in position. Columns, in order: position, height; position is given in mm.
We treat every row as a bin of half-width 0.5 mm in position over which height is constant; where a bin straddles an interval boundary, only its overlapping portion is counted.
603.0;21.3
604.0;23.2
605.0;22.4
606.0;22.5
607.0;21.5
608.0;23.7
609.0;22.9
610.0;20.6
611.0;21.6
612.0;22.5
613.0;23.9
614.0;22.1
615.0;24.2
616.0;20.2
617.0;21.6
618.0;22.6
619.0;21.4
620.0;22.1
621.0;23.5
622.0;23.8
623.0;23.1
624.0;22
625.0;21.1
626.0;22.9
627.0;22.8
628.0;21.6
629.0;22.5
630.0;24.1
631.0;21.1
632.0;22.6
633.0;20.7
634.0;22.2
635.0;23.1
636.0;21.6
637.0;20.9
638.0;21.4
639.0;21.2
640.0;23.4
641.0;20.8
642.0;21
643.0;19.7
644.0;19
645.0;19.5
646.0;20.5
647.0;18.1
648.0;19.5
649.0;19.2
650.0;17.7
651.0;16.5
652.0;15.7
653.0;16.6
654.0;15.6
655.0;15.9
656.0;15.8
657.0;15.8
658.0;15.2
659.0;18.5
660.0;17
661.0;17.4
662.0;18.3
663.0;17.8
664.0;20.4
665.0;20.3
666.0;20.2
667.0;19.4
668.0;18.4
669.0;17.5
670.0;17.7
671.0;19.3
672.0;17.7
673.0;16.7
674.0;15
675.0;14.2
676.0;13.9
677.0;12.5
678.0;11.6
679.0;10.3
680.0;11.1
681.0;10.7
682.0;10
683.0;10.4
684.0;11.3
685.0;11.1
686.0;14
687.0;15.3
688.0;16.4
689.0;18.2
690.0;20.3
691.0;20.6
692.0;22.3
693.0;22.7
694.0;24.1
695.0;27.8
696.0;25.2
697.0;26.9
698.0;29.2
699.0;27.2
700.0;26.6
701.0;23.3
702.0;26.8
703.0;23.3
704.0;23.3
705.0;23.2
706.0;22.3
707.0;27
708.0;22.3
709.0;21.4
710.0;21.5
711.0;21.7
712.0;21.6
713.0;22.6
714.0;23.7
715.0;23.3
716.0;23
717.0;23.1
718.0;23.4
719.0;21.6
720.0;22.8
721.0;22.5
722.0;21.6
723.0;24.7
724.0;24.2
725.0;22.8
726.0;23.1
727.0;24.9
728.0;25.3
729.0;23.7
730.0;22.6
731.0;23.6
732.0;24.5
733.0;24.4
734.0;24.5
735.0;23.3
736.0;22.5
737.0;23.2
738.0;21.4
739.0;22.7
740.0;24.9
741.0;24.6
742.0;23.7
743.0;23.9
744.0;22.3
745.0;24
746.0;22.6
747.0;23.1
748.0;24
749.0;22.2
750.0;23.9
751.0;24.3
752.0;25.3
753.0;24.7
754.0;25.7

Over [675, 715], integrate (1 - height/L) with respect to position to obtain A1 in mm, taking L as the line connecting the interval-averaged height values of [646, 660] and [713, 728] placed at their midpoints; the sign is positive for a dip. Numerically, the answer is 2.4 mm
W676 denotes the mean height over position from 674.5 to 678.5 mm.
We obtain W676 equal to 13.1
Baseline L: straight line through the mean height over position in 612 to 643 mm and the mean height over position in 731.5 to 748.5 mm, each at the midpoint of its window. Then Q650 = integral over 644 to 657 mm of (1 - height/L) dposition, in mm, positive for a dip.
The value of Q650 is 2.8 mm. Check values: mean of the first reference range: 22.1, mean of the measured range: 17.5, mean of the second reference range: 23.5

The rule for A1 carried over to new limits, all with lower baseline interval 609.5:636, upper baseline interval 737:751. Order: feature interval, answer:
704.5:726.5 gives 0.2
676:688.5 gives 5.9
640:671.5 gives 6.0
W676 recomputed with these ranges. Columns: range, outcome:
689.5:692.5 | 21.1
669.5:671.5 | 18.5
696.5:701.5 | 26.6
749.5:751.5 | 24.1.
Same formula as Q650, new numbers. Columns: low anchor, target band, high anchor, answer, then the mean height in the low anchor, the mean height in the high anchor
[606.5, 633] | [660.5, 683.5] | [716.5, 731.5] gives 7.19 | 22.4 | 23.3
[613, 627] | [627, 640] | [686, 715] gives 0.29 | 22.4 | 22.9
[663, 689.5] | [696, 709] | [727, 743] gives -4.14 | 15.2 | 23.7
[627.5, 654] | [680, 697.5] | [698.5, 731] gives 3.54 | 20.3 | 23.5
